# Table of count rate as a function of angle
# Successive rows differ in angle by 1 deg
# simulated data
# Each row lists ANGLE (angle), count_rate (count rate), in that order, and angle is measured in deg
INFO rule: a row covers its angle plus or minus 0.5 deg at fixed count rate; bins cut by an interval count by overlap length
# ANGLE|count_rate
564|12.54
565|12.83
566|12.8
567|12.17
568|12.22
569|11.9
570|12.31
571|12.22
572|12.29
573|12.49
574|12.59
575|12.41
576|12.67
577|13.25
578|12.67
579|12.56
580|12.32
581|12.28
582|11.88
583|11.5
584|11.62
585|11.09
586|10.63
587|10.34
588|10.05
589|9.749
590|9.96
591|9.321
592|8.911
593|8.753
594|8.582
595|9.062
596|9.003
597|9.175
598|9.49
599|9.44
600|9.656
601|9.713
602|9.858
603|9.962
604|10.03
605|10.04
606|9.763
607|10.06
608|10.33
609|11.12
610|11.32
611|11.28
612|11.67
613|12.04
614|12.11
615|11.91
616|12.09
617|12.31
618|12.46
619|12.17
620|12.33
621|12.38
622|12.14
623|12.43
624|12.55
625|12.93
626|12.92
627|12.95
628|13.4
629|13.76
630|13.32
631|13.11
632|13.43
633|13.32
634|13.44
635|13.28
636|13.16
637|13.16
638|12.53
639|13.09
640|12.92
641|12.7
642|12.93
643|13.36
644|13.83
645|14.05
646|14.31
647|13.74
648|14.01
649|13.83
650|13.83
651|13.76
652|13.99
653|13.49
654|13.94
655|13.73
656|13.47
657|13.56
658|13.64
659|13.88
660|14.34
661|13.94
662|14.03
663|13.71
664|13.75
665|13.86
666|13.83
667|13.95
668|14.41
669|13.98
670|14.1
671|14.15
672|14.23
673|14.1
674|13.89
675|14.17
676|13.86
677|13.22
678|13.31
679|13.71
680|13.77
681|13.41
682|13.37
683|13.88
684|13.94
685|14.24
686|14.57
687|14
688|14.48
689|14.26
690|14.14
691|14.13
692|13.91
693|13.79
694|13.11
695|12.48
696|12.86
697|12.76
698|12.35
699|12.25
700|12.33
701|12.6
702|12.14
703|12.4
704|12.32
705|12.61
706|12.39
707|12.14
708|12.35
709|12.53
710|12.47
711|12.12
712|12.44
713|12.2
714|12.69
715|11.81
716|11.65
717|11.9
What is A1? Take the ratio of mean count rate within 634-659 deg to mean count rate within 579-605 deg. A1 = 1.33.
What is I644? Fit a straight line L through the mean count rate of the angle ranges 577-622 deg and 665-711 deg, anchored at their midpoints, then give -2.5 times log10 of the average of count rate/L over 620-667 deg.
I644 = -0.11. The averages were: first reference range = 10.8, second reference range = 13.4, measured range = 13.4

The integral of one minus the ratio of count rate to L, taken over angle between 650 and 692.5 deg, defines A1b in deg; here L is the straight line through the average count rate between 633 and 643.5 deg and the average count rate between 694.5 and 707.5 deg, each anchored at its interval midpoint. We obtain -3.92 deg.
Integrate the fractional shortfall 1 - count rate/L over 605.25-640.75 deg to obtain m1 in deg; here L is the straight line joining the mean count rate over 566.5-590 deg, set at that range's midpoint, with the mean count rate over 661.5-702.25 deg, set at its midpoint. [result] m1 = 0.7 deg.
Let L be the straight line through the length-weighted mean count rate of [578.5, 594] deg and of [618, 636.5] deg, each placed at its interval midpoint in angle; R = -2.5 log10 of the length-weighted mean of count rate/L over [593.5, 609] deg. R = 0.19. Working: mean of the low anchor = 10.7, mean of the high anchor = 12.9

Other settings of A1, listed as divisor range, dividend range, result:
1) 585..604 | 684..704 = 1.39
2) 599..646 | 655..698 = 1.14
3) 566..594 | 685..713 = 1.13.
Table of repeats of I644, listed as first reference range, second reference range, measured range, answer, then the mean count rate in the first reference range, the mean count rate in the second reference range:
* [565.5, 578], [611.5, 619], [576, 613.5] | 0.17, 12.5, 12.1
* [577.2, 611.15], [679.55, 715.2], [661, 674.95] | -0.14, 10.4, 13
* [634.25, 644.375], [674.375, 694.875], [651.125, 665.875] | -0.03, 13.1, 13.8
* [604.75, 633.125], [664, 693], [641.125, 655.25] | -0.06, 12.1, 14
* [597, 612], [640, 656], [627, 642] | -0.05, 10.2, 13.7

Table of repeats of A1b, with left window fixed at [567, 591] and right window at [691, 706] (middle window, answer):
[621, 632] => -0.7 deg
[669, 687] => -1.9 deg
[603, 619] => 1.0 deg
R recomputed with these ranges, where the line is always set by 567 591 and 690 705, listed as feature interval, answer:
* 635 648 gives -0.086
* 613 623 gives -0.010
